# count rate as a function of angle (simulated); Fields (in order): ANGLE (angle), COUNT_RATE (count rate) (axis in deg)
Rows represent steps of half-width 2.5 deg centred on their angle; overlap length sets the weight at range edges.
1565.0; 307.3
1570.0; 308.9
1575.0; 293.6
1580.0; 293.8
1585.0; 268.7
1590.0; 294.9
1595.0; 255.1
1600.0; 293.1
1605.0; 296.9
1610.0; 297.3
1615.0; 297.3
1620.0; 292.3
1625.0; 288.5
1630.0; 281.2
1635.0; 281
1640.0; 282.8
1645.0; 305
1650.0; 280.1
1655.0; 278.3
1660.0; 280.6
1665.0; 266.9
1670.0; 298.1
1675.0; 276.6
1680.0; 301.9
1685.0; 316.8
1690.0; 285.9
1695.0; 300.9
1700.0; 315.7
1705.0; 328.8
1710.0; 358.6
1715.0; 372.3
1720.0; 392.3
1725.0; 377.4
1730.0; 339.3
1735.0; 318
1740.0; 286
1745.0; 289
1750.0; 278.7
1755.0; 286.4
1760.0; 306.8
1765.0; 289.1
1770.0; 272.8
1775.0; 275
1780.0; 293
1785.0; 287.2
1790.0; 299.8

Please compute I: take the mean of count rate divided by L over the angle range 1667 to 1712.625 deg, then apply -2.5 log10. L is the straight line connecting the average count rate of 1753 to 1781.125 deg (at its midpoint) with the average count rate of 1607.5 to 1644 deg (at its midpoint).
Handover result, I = -0.08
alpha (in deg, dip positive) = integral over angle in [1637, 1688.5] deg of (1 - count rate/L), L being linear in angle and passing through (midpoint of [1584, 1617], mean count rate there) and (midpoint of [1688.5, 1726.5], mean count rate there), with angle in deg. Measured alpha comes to 4.9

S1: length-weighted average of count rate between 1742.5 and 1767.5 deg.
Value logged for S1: 290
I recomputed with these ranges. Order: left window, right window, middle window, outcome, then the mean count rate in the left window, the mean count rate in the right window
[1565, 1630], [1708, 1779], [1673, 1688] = 0.02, 290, 316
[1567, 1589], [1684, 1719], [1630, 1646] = 0.08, 292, 329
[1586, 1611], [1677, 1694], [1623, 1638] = 0.03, 286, 301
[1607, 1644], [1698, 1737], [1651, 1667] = 0.13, 289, 351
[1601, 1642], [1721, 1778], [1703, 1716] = -0.17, 290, 304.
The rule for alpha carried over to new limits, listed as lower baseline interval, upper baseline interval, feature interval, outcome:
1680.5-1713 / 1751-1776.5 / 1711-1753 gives -4.2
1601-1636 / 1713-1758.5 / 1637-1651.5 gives 0.4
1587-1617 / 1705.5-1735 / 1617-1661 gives 3.6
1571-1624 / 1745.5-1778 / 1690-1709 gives -1.9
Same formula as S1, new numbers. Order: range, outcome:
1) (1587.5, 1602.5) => 281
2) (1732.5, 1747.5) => 298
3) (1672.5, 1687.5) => 298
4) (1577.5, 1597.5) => 278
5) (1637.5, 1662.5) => 285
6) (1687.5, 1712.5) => 318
